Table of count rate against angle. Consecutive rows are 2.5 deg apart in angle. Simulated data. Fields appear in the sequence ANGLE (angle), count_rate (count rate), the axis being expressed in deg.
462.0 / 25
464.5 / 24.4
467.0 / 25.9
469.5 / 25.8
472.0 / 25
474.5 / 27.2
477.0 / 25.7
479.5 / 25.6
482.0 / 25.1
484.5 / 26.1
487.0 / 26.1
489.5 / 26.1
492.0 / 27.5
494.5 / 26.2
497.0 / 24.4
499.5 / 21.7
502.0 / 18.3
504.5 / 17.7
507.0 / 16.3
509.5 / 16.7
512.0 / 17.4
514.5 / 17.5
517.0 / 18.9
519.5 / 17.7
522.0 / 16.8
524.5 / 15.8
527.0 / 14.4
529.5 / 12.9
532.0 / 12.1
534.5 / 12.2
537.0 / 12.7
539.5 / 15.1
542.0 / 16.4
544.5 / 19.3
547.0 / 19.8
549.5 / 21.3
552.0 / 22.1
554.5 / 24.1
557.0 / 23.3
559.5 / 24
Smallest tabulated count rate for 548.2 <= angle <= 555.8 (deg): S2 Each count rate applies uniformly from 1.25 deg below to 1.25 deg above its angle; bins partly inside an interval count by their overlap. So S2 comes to 21.3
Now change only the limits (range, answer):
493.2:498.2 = 24.4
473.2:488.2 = 25.1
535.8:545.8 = 12.7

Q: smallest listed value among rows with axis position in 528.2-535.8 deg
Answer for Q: 12.1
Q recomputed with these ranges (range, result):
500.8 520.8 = 16.3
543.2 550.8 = 19.3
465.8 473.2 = 25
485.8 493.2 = 26.1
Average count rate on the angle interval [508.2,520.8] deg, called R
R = 17.6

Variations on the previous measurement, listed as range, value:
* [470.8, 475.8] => 26.1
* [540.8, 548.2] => 18.5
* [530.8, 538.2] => 12.3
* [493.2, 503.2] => 22.7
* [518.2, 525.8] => 16.8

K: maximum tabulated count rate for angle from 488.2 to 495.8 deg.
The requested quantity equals 27.5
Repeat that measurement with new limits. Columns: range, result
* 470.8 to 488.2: 27.2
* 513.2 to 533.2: 18.9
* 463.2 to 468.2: 25.9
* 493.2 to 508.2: 26.2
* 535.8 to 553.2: 22.1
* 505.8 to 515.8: 17.5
